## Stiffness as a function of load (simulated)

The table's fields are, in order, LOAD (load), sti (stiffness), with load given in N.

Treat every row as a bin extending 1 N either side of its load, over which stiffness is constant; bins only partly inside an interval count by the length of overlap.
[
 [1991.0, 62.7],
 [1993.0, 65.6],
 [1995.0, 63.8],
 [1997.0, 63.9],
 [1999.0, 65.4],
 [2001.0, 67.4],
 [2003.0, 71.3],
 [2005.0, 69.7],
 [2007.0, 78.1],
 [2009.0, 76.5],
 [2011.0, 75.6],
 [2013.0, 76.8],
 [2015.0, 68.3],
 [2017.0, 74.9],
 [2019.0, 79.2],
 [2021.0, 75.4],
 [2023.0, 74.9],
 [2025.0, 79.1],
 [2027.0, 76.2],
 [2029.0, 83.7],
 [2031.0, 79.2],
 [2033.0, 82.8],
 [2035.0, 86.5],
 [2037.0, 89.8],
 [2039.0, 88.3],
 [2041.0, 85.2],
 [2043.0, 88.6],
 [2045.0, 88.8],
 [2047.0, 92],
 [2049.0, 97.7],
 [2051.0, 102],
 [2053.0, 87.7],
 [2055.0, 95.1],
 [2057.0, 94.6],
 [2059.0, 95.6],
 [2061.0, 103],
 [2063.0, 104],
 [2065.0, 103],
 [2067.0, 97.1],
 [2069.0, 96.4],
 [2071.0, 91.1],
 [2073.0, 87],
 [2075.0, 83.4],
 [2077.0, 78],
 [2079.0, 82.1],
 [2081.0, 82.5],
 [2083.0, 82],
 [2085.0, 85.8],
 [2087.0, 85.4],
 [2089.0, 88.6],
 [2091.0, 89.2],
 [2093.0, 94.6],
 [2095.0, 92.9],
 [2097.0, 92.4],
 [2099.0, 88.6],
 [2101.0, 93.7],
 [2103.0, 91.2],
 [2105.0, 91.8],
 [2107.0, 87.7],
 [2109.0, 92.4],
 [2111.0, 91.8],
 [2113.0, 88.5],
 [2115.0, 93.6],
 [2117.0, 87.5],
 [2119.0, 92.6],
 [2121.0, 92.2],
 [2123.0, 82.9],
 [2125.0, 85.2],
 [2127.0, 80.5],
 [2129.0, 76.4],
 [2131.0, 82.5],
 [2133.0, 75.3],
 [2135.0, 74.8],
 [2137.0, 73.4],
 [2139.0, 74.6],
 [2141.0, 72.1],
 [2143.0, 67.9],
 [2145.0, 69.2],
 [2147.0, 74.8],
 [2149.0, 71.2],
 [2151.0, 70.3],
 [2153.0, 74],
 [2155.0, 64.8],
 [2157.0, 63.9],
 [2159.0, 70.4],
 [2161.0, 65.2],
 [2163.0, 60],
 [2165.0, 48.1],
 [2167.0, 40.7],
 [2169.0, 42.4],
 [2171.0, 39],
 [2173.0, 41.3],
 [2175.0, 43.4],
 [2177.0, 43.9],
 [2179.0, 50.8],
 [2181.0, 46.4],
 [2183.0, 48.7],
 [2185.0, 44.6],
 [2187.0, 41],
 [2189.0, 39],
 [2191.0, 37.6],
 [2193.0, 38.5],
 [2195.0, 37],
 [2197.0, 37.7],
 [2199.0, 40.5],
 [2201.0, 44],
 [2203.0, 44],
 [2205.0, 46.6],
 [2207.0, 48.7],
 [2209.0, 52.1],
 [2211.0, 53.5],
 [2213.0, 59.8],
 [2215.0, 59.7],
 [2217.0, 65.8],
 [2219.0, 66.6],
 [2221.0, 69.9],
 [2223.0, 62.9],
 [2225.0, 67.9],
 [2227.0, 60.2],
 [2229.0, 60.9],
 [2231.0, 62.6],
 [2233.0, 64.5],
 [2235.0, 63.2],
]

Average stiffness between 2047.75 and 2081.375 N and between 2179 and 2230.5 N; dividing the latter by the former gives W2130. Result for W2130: 0.55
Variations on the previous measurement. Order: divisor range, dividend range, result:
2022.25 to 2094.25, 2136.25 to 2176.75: 0.68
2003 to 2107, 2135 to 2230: 0.64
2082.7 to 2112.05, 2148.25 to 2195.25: 0.57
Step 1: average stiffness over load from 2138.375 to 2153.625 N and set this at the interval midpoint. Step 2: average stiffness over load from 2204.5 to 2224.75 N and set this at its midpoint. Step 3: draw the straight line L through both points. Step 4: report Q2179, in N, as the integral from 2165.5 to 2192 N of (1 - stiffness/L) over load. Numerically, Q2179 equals 9.1 N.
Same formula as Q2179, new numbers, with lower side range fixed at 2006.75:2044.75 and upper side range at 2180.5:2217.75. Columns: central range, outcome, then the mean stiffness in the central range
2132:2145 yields -3.2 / 72.7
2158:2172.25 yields 0.3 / 52.1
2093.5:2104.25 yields -4.2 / 91.9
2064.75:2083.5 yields -4.5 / 87.8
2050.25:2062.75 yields -3.8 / 96.7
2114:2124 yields -4.5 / 89.8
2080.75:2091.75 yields -2.8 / 85.7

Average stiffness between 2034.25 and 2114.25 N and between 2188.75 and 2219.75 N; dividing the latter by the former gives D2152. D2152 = 0.5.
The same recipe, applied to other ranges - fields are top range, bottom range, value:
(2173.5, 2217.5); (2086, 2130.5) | 0.52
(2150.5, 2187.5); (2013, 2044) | 0.65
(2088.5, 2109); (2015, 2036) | 1.16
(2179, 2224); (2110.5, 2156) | 0.63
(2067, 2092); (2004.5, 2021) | 1.15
